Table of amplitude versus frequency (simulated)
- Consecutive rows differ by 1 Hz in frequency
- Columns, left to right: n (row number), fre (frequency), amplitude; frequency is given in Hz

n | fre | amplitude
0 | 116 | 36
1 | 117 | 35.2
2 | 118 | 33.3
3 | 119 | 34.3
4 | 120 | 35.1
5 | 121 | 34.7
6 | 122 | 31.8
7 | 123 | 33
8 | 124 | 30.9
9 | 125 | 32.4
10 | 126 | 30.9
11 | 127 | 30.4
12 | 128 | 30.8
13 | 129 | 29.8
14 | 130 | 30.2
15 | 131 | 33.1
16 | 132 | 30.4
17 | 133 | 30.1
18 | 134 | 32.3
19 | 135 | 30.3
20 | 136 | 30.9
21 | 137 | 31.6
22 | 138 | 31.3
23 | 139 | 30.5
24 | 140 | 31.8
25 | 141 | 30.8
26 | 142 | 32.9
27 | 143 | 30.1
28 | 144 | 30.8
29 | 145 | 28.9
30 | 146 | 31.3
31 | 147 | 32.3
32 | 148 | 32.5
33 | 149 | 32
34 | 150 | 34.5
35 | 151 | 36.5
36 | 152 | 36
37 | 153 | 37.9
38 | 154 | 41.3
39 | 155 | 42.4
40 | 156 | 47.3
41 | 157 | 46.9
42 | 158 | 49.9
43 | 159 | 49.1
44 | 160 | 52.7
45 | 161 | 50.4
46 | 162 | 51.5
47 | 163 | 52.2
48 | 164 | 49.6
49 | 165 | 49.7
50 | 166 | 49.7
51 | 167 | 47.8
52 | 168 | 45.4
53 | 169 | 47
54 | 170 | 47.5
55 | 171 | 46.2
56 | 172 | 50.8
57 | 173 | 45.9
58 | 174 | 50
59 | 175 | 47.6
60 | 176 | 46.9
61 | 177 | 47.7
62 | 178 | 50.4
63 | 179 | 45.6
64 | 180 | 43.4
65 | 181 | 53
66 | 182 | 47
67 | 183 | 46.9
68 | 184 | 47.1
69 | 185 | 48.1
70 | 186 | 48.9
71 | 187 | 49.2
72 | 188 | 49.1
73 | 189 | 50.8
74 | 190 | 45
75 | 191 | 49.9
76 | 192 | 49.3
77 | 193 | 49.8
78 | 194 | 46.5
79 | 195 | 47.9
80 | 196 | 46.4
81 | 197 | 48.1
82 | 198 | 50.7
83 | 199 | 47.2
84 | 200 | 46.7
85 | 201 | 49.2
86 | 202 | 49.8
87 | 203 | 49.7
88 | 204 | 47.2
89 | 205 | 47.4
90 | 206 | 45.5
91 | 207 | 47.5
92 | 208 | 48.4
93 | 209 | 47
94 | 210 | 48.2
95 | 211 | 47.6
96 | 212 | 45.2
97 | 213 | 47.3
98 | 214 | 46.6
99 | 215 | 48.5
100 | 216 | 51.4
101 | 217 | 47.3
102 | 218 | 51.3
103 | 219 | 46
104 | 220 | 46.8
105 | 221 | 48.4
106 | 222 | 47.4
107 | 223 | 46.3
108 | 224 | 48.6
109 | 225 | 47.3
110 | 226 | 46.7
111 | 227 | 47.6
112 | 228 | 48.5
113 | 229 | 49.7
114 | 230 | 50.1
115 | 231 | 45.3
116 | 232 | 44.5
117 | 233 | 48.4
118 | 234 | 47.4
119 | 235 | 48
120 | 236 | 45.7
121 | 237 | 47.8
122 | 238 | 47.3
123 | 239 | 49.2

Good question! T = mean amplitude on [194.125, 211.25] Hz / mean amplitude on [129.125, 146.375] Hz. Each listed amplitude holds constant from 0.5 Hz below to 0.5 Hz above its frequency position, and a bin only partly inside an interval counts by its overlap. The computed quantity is 1.55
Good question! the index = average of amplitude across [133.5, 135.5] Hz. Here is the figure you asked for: 31.3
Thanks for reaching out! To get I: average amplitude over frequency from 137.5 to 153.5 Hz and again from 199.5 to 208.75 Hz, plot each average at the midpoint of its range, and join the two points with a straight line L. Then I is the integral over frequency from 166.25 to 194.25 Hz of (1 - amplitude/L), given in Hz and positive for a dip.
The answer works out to -4.34 Hz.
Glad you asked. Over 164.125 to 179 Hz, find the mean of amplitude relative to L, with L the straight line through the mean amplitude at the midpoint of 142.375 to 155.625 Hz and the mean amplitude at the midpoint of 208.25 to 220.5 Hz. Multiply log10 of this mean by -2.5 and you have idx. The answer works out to -0.22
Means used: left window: 34.5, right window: 47.8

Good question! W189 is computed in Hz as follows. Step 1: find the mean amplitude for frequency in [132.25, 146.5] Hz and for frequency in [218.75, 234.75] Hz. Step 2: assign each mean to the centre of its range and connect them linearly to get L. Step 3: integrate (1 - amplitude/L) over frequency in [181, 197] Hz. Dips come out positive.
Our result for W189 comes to -3.16 Hz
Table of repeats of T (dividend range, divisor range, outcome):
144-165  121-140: 1.33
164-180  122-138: 1.53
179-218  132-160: 1.35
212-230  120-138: 1.52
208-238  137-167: 1.20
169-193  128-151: 1.53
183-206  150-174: 1.04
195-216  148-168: 1.07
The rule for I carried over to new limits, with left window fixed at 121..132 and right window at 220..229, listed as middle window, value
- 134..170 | -3.70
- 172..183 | -2.20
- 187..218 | -2.92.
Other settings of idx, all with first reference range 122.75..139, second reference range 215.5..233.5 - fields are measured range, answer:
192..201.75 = -0.13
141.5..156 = -0.01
